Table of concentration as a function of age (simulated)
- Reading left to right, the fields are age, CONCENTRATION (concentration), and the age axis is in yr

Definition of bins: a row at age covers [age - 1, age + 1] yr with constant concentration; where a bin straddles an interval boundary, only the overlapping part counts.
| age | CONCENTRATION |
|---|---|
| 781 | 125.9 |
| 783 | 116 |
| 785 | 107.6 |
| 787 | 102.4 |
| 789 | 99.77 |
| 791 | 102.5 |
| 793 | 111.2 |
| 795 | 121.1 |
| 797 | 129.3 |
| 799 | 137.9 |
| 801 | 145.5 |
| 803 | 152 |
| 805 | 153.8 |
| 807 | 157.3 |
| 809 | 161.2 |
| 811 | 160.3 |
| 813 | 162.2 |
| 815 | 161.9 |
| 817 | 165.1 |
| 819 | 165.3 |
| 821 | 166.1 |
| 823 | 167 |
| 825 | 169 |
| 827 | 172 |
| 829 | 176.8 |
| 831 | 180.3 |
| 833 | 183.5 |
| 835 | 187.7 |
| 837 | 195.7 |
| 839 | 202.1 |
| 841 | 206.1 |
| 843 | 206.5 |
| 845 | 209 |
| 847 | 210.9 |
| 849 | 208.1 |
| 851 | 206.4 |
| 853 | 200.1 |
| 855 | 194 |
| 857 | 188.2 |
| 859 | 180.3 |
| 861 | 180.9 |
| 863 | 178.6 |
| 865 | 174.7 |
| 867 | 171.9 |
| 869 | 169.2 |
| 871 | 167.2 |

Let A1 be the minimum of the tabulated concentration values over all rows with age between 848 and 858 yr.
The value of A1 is 188.2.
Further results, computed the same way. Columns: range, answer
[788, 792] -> 99.77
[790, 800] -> 102.5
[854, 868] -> 171.9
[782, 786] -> 107.6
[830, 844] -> 180.3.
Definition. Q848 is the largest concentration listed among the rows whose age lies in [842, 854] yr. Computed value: 210.9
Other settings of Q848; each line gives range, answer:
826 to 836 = 187.7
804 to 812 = 161.2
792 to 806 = 153.8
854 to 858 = 194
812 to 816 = 162.2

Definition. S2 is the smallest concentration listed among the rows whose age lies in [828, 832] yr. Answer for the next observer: 176.8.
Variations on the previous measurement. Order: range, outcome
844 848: 209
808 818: 160.3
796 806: 129.3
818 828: 165.3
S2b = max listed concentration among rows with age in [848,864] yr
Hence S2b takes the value 208.1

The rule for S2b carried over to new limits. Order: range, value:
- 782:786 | 116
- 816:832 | 180.3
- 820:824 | 167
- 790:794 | 111.2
